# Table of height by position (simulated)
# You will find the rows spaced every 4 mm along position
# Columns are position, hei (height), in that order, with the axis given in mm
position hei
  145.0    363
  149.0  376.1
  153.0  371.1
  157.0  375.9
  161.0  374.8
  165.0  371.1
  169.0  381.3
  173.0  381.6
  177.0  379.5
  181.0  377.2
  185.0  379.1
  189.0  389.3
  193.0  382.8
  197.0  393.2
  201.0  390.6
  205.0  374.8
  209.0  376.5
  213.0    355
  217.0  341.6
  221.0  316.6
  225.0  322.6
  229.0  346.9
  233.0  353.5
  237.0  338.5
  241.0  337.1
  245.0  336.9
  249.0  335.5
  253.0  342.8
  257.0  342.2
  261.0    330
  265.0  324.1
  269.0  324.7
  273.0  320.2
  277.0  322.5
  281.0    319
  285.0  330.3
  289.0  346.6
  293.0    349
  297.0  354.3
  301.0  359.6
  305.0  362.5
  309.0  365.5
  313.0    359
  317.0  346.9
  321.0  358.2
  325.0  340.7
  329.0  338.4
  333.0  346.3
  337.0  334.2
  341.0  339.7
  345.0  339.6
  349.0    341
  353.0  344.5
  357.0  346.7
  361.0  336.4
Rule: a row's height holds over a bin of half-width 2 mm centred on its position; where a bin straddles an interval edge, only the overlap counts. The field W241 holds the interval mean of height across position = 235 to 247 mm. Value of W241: 338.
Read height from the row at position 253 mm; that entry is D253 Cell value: 342.8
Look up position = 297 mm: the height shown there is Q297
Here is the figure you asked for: 354.3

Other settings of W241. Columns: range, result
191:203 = 389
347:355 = 343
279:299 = 340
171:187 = 379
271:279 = 321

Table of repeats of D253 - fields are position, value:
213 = 355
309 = 365.5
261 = 330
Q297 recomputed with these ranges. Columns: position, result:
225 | 322.6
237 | 338.5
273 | 320.2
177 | 379.5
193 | 382.8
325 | 340.7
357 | 346.7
